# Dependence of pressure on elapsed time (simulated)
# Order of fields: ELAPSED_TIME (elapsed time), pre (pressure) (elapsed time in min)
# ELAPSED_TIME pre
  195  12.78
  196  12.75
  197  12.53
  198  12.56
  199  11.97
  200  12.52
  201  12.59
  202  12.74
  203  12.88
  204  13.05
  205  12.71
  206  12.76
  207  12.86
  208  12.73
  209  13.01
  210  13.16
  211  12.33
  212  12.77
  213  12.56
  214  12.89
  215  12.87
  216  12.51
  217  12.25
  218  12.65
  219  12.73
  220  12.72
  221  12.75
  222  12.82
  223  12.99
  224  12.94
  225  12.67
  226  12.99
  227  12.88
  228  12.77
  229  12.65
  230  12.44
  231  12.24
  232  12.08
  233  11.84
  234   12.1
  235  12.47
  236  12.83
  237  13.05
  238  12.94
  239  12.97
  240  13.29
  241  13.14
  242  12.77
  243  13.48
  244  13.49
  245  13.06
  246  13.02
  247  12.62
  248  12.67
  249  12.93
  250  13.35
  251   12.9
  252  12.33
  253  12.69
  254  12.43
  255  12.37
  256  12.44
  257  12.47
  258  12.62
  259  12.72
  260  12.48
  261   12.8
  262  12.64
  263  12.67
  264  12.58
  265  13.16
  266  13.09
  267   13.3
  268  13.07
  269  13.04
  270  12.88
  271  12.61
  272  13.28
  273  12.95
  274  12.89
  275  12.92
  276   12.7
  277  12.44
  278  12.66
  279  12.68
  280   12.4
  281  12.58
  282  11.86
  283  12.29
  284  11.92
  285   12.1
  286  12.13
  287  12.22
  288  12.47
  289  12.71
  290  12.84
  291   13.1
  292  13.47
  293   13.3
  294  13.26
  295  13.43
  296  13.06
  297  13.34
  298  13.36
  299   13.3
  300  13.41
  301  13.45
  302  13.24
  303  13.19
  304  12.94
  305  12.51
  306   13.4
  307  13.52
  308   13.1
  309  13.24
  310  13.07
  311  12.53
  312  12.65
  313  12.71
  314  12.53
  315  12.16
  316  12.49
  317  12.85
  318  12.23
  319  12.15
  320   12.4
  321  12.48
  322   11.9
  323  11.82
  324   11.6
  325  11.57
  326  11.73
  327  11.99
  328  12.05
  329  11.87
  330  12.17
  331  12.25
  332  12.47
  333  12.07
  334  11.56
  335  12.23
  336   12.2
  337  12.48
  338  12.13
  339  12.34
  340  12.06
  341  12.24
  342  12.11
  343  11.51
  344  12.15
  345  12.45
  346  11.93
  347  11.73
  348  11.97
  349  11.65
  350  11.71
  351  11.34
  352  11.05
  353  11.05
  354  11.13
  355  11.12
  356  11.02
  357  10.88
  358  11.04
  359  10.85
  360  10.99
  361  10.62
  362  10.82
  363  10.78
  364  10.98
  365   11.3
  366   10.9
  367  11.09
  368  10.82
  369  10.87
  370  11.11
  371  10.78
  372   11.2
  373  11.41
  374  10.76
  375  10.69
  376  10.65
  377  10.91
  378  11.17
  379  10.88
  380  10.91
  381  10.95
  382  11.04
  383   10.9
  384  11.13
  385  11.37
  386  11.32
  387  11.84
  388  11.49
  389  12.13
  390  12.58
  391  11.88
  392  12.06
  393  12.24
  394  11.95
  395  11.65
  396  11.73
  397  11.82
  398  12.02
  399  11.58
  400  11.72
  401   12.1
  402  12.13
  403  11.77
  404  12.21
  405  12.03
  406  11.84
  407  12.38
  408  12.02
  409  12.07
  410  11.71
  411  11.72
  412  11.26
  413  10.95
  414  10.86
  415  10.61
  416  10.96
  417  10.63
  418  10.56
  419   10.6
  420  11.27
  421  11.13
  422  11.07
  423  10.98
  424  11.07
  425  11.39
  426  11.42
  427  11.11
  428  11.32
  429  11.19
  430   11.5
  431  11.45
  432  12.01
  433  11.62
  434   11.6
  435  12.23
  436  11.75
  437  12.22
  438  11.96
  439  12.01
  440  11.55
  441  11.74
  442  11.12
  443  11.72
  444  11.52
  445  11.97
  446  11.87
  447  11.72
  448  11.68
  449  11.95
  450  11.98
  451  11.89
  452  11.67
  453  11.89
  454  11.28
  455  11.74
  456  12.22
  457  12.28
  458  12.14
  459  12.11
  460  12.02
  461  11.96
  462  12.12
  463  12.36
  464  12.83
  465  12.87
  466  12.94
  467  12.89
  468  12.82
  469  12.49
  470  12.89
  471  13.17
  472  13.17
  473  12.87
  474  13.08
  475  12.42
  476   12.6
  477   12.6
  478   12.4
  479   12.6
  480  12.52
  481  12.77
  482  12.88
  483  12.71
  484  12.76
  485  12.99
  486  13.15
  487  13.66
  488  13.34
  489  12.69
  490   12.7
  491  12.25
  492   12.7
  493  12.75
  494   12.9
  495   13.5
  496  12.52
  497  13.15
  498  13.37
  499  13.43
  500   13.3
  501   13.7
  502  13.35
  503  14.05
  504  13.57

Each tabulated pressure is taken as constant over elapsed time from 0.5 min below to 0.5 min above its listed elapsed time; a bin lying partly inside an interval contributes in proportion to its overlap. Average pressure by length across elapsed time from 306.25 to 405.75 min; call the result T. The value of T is 11.7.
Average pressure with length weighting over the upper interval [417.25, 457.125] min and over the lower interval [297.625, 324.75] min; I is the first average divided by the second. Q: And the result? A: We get 0.9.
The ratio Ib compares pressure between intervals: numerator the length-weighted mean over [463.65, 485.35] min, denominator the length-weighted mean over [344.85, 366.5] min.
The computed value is 1.14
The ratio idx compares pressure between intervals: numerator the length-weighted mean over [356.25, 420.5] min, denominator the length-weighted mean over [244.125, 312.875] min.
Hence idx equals 0.88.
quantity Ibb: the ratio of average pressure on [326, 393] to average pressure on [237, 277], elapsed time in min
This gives 0.89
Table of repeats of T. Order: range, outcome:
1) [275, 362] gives 12.3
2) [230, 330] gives 12.7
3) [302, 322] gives 12.7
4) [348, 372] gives 11.1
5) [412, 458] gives 11.5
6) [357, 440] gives 11.4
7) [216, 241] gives 12.7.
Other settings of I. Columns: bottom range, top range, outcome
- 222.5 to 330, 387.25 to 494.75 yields 0.95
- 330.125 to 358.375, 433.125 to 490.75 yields 1.05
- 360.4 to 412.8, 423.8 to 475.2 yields 1.05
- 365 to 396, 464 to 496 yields 1.14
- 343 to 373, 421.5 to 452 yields 1.04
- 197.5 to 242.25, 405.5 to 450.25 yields 0.91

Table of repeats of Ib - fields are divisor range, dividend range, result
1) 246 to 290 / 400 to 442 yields 0.91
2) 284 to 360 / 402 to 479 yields 0.96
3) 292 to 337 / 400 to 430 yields 0.90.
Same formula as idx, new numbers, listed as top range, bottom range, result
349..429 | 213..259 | 0.89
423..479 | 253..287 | 0.95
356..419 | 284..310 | 0.87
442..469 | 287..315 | 0.93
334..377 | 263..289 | 0.90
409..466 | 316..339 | 0.96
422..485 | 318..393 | 1.05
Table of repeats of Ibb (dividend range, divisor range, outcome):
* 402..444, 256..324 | 0.90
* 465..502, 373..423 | 1.13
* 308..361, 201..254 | 0.94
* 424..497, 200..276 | 0.96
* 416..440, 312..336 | 0.94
